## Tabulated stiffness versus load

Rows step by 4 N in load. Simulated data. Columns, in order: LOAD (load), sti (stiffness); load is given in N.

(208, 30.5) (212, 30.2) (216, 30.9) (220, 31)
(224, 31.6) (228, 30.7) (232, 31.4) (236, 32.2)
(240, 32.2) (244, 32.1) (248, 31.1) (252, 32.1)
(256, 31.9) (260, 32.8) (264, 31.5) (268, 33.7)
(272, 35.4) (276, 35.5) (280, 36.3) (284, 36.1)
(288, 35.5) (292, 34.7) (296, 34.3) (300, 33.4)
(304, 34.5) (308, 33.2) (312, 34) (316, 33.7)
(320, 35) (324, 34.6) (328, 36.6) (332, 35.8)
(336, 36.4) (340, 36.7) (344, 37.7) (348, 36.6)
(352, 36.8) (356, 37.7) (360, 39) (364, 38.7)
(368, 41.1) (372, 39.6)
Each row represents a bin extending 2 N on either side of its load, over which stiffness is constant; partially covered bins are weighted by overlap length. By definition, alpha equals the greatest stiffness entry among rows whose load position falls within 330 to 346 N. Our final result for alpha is 37.7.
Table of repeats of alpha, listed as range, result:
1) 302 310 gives 34.5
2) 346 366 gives 39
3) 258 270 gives 33.7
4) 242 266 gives 32.8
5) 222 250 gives 32.2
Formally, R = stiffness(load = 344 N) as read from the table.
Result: 37.7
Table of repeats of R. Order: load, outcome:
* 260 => 32.8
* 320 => 35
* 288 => 35.5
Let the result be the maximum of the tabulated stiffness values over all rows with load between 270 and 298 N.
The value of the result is 36.3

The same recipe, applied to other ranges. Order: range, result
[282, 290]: 36.1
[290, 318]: 34.7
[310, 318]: 34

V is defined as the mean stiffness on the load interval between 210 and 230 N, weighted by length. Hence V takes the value 30.9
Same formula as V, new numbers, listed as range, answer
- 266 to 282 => 35.2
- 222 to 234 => 31.2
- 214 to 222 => 30.9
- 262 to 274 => 33.5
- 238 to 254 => 31.9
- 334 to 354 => 36.8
